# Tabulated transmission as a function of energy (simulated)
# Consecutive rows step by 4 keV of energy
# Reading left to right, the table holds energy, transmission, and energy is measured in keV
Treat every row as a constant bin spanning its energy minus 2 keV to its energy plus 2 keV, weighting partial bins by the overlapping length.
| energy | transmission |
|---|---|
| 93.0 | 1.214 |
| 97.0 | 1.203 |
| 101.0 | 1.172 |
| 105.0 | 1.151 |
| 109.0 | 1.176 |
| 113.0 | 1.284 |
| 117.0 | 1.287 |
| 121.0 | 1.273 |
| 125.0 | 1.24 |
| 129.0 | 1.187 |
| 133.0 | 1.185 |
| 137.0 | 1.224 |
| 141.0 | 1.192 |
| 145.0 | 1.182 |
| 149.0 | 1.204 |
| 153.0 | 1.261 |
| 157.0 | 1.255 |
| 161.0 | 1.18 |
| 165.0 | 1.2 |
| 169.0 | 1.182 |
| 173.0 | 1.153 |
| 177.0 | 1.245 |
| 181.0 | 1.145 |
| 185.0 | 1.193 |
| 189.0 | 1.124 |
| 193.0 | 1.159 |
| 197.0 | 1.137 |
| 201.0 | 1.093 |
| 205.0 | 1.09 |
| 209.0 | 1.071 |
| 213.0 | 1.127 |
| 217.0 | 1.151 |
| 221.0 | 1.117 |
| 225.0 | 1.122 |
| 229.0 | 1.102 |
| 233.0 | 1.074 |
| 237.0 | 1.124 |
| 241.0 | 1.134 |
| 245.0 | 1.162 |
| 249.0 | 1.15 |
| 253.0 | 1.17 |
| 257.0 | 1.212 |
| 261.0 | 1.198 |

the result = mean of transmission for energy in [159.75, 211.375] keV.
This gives 1.15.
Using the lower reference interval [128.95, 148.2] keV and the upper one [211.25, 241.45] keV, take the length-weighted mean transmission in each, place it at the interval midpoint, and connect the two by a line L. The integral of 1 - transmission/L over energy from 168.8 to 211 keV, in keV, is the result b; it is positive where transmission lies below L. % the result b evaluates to 0.3 keV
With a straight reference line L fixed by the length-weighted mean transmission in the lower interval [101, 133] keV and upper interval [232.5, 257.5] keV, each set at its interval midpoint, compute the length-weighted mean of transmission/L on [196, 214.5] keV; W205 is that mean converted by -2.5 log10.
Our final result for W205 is 0.066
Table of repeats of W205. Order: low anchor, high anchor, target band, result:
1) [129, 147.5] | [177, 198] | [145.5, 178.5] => -0.03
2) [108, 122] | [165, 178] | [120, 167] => 0.01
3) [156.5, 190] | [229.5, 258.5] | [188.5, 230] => 0.04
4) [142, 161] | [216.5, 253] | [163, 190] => 0.01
